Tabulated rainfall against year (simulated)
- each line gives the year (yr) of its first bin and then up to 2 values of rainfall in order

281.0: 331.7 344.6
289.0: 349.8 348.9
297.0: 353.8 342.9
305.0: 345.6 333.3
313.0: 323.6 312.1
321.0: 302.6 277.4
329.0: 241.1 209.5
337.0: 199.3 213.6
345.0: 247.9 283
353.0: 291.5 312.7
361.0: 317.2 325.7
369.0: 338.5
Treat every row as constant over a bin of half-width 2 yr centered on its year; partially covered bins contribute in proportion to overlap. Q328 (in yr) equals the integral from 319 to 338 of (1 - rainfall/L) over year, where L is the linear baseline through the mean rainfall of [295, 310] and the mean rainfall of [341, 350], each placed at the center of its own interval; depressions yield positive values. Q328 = 2.71 yr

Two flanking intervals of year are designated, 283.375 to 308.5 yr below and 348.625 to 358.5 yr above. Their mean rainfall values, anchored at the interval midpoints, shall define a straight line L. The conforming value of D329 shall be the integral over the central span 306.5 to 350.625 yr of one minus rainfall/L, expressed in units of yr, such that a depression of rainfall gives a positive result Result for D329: 7.1 yr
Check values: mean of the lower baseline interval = 347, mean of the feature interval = 268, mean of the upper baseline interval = 297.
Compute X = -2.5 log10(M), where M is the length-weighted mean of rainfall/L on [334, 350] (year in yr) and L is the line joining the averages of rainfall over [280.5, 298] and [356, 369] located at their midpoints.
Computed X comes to 0.38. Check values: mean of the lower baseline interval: 347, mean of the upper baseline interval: 322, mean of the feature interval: 231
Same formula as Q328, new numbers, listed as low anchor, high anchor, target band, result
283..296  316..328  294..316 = -1.2 yr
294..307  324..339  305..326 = -1.8 yr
